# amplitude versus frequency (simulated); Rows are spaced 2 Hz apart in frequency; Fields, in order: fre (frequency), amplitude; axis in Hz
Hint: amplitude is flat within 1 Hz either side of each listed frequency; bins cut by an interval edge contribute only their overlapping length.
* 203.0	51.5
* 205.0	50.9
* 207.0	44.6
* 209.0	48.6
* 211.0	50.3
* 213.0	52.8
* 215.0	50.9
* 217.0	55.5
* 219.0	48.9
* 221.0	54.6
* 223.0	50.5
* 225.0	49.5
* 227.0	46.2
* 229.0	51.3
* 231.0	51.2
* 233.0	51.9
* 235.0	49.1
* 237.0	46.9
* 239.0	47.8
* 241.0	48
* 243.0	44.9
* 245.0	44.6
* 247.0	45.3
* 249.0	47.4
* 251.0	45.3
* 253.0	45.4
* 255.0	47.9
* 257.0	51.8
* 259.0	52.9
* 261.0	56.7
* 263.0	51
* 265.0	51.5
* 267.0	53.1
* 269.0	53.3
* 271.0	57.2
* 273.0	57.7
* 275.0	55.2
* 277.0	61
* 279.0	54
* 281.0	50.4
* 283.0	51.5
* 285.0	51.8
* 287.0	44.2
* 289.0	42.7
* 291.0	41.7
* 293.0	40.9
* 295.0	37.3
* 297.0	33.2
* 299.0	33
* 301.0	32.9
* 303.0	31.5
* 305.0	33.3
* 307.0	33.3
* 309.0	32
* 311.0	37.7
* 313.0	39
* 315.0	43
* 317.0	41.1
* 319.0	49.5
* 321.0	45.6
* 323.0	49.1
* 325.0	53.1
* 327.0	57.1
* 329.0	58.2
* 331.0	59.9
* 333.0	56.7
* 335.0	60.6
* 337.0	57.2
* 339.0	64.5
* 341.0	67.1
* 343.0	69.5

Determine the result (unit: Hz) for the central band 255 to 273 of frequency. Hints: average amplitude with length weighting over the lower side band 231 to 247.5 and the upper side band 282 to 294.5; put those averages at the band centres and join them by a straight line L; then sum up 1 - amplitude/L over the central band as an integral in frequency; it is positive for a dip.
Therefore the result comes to -2.7 Hz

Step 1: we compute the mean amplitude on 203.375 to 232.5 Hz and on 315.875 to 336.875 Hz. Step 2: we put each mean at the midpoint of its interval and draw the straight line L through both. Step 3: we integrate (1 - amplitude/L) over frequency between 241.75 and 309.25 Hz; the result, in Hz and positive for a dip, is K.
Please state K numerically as 7.3 Hz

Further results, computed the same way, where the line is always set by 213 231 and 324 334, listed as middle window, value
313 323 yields 2.1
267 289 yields 0.4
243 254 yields 1.5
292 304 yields 4.4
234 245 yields 1.0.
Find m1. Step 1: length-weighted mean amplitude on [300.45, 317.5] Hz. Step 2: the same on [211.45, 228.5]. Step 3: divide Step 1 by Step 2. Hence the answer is 0.7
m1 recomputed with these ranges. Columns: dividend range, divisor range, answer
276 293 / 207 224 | 0.96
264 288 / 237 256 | 1.15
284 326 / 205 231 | 0.80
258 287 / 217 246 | 1.09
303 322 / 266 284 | 0.71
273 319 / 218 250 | 0.87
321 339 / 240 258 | 1.21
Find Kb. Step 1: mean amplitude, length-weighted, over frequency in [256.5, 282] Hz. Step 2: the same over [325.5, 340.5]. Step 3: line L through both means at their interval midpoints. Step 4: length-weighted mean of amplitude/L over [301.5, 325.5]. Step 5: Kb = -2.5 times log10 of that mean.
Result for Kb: 0.39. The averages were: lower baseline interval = 54.3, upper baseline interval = 59.2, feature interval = 40.3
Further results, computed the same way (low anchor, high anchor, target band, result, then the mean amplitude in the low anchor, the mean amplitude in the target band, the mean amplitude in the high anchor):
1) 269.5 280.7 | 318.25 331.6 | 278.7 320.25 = 0.33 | 56.4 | 40.5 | 53.1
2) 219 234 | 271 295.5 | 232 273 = 0.01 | 50.6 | 49.8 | 49.6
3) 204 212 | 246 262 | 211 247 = -0.02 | 48.6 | 49.6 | 49.1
